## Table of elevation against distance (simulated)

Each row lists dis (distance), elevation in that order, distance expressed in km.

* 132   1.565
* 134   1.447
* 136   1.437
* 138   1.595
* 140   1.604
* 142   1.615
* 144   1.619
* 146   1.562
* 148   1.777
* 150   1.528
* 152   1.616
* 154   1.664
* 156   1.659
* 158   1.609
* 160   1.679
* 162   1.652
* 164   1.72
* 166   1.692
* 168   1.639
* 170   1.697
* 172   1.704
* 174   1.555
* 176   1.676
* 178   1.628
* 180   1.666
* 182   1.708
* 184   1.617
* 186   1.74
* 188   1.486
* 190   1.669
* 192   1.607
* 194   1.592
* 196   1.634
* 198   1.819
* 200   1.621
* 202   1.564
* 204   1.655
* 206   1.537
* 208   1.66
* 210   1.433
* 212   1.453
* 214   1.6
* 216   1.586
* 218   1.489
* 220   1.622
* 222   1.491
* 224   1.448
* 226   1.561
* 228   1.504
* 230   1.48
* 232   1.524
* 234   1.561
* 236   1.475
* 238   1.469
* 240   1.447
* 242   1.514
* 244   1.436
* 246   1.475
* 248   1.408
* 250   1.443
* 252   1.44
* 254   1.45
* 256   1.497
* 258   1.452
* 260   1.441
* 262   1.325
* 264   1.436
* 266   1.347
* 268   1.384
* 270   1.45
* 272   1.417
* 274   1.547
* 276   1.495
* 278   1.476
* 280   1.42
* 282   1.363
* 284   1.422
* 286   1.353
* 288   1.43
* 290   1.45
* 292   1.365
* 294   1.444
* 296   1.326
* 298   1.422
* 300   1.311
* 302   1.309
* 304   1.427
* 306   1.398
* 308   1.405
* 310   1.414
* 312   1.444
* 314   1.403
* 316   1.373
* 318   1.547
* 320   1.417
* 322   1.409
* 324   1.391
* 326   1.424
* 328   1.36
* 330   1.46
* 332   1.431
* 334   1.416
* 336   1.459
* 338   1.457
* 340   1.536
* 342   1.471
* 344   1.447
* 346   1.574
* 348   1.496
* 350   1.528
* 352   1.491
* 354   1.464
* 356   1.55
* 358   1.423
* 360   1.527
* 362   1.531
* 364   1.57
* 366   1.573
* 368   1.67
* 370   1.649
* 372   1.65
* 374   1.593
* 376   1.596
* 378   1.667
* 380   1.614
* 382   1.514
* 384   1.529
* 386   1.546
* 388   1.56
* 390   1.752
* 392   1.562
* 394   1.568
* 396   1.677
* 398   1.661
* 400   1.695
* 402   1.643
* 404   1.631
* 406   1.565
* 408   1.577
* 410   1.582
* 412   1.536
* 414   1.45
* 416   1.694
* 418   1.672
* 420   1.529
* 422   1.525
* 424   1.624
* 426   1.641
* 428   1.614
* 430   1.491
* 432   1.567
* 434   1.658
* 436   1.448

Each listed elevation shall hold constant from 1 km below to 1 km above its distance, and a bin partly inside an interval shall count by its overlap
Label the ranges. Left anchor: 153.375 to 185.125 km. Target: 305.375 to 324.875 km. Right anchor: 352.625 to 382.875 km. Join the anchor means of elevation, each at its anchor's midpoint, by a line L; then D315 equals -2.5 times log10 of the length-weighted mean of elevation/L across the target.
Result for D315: 0.13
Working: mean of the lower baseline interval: 1.66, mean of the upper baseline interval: 1.57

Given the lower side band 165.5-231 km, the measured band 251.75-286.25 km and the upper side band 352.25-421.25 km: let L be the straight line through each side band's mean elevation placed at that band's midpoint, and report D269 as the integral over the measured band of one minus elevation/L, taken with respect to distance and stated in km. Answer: 3.6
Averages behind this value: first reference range 1.6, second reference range 1.59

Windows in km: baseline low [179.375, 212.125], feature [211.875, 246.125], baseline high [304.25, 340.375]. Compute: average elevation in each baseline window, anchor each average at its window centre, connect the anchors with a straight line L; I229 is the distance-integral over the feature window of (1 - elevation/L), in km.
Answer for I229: 1.3 km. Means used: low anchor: 1.62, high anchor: 1.43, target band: 1.51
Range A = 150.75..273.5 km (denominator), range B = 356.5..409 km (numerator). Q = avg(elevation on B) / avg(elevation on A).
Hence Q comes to 1.0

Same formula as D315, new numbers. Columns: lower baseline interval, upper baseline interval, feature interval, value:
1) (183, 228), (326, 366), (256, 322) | 0.082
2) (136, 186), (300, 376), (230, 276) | 0.075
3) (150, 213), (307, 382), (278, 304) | 0.113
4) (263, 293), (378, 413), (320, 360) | 0.040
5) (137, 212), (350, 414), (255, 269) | 0.144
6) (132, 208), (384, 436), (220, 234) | 0.074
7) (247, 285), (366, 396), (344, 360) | 0.043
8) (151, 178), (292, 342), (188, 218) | 0.002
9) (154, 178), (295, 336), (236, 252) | 0.052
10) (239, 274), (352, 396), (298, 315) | 0.079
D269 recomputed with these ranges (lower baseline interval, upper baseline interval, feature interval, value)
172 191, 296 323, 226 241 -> 0.4 km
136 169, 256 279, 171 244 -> -1.7 km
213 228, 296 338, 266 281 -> 0.2 km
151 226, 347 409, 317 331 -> 1.4 km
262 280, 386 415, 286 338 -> 2.8 km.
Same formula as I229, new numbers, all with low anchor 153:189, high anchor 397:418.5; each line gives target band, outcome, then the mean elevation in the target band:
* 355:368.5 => 0.61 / 1.54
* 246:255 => 1.10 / 1.44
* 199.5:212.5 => 0.68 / 1.56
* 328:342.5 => 1.51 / 1.45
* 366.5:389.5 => 0.18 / 1.6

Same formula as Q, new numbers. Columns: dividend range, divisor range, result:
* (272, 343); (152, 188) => 0.86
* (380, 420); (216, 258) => 1.07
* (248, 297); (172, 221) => 0.88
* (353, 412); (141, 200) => 0.96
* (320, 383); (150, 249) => 0.95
